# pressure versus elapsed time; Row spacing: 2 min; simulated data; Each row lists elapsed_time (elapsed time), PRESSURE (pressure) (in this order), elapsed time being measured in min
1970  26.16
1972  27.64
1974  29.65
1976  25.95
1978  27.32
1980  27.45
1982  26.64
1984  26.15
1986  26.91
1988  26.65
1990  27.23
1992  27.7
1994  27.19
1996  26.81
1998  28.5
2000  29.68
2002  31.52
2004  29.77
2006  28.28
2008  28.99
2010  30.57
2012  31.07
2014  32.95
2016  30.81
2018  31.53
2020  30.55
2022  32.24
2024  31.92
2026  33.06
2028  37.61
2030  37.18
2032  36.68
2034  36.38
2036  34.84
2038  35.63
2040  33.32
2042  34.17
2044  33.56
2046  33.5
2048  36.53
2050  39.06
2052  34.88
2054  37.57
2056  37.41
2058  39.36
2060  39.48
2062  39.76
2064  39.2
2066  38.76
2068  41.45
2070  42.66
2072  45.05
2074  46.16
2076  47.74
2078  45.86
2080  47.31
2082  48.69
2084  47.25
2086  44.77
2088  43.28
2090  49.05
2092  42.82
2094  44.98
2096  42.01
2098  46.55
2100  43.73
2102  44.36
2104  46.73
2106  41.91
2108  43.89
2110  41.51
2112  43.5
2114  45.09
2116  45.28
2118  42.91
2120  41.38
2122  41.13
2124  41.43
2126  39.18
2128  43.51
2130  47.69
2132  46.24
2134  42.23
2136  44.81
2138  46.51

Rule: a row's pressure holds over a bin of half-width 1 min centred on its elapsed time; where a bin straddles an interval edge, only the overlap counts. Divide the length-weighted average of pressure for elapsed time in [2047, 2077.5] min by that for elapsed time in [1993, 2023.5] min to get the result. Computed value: 1.3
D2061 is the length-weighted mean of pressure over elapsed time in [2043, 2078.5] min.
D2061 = 39.8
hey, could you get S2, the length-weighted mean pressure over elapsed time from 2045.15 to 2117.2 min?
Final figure 42.7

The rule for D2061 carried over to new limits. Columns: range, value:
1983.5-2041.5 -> 31.2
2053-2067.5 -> 38.9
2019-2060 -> 35.4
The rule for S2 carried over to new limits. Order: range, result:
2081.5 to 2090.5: 46.4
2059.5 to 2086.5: 43.9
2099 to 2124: 43.4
